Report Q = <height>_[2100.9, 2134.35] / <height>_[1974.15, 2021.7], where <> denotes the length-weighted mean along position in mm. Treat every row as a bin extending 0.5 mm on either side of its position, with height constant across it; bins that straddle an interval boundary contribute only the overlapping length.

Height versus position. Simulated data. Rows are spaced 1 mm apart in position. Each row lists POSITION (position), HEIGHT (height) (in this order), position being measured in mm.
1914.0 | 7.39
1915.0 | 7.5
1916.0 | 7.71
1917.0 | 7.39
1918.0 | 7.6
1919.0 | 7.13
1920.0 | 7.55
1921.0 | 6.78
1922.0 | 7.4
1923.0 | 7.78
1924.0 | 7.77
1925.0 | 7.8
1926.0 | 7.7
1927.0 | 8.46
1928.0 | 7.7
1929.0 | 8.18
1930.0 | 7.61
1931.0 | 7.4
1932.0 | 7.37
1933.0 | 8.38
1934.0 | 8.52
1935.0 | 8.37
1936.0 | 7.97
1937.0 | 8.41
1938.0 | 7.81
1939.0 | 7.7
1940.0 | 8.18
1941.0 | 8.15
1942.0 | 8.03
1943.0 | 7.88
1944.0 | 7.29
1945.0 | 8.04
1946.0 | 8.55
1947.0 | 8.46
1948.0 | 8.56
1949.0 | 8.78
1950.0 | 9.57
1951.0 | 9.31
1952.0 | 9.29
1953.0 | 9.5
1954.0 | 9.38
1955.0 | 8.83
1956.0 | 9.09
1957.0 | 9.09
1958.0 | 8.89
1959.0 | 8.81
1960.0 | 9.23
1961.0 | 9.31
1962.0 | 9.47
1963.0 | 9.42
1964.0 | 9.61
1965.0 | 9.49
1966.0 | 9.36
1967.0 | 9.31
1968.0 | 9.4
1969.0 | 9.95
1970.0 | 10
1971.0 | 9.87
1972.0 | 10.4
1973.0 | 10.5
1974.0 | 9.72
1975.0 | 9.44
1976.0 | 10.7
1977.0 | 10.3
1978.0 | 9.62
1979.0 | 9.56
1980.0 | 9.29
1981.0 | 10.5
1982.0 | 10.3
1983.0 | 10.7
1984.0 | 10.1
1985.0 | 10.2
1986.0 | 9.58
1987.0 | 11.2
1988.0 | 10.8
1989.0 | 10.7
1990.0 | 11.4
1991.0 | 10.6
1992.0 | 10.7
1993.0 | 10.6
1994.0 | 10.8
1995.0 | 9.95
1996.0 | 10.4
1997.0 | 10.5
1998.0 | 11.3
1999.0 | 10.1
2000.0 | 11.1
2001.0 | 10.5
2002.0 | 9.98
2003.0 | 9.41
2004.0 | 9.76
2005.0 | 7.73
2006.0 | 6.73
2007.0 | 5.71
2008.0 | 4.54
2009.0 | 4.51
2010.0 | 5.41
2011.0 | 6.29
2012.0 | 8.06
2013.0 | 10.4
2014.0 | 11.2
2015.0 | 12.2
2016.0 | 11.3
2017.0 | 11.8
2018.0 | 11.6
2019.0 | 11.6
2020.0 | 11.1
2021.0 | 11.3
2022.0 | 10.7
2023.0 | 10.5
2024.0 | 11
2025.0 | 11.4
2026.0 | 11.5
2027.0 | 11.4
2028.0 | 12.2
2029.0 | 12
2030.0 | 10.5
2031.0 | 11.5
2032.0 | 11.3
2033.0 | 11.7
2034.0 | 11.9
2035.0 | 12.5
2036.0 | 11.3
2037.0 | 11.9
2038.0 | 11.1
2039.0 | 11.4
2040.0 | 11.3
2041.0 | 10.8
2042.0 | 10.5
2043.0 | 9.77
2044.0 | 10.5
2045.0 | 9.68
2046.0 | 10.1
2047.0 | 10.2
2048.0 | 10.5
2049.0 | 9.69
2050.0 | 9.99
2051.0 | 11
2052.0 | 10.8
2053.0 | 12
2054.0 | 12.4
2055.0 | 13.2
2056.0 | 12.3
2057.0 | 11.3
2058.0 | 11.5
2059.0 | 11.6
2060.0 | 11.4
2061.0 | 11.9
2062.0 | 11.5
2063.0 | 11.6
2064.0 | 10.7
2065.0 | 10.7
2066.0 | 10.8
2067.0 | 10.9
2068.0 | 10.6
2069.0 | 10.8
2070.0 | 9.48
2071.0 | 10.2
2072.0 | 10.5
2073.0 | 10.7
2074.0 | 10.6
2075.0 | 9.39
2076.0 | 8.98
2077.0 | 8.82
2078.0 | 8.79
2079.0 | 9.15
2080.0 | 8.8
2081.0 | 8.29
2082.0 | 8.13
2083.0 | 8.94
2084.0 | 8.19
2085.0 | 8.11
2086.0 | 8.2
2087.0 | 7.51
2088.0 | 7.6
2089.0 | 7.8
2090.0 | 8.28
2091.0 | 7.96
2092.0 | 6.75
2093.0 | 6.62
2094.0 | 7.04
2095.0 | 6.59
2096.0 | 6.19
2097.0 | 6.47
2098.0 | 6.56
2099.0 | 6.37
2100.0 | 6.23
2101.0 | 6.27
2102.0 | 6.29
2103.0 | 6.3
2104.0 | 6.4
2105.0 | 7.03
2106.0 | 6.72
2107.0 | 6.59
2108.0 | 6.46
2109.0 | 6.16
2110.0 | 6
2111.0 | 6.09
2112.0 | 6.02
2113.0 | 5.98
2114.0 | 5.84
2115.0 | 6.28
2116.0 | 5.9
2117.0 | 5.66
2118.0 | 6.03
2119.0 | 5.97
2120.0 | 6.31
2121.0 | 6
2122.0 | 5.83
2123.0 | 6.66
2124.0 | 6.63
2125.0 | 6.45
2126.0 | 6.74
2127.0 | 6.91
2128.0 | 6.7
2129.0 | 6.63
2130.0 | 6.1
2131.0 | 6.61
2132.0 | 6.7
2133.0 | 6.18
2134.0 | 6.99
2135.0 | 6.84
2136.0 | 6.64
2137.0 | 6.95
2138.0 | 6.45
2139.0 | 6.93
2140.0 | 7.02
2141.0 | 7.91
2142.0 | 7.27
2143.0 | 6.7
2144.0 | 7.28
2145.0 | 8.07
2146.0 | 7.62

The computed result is 0.6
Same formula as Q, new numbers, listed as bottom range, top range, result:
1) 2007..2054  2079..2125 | 0.65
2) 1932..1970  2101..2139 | 0.73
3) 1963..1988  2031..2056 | 1.11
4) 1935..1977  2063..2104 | 0.93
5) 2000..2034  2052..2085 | 1.05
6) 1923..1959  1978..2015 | 1.14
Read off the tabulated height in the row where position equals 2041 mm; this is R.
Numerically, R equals 10.8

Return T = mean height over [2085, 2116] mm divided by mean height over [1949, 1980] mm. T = 0.7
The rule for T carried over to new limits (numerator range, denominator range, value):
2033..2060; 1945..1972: 1.20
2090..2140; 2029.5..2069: 0.58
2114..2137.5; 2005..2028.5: 0.67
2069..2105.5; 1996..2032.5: 0.80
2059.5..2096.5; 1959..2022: 0.94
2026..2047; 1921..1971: 1.30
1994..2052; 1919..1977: 1.18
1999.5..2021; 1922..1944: 1.15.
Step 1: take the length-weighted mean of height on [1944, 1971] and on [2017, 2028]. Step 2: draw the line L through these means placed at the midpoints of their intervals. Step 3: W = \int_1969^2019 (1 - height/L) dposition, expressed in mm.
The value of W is 2.6 mm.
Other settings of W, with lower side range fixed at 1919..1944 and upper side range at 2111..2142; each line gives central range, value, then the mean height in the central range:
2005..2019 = -2.43 mm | 8.53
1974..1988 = -4.91 mm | 10.1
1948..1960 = -2.24 mm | 9.12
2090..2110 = 0.15 mm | 6.61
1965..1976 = -3.28 mm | 9.82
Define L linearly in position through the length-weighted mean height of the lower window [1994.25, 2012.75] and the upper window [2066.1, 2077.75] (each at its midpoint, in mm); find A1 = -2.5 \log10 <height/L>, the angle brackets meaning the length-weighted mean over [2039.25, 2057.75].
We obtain -0.144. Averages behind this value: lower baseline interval 8.5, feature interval 10.9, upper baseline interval 10.1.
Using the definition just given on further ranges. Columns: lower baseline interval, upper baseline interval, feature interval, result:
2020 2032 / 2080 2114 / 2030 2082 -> -0.14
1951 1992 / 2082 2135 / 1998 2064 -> -0.24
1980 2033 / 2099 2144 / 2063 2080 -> -0.24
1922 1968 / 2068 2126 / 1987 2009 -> -0.18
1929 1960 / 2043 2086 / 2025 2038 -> -0.18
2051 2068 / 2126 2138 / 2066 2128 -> 0.21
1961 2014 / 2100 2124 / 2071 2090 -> -0.24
